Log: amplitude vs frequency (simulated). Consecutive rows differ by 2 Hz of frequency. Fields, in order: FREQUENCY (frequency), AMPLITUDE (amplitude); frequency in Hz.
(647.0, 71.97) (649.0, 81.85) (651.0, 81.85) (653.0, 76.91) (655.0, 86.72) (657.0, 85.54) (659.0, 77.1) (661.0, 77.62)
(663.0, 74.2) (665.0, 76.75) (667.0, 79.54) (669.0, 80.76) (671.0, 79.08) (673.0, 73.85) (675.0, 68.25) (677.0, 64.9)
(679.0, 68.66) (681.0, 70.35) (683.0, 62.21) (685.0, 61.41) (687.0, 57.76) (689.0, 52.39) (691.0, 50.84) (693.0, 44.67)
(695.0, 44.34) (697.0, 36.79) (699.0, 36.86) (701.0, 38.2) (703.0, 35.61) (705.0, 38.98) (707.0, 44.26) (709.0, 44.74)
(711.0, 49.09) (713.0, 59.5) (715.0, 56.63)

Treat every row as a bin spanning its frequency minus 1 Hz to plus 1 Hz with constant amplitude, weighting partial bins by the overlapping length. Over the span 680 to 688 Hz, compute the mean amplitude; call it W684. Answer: 62.9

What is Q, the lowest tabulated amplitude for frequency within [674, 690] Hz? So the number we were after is 52.39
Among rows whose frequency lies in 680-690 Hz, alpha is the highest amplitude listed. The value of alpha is 70.35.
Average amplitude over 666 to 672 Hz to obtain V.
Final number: 79.8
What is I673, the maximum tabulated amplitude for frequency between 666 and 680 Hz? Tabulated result 80.76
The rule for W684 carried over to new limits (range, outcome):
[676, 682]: 68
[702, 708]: 39.6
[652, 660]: 81.6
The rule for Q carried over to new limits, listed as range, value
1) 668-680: 64.9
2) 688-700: 36.79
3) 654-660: 77.1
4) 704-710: 38.98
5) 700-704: 35.61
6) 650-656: 76.91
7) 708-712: 44.74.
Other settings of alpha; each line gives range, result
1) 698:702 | 38.2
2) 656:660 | 85.54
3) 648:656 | 86.72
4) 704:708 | 44.26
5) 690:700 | 50.84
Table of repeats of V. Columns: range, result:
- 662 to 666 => 75.5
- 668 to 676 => 75.5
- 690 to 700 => 42.7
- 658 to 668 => 77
